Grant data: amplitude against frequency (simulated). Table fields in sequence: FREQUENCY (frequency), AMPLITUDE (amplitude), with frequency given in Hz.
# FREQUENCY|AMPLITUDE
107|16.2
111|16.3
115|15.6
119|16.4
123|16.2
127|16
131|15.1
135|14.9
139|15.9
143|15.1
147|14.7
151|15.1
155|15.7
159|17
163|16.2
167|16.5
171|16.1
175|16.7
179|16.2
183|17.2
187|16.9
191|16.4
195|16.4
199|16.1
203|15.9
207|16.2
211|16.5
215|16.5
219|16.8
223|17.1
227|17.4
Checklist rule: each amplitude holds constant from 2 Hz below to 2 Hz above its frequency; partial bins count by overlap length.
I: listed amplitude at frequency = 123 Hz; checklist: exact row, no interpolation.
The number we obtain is 16.2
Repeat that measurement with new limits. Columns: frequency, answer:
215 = 16.5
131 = 15.1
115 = 15.6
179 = 16.2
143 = 15.1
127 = 16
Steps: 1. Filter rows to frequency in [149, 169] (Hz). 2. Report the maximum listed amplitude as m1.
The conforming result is 17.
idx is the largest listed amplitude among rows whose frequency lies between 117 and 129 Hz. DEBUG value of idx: 16.4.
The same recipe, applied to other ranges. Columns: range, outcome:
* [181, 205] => 17.2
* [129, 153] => 15.9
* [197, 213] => 16.5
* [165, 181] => 16.7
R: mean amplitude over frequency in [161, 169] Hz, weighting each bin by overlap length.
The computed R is 16.4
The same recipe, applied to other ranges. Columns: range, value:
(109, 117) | 15.9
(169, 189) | 16.6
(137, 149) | 15.2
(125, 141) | 15.5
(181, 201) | 16.6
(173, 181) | 16.4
